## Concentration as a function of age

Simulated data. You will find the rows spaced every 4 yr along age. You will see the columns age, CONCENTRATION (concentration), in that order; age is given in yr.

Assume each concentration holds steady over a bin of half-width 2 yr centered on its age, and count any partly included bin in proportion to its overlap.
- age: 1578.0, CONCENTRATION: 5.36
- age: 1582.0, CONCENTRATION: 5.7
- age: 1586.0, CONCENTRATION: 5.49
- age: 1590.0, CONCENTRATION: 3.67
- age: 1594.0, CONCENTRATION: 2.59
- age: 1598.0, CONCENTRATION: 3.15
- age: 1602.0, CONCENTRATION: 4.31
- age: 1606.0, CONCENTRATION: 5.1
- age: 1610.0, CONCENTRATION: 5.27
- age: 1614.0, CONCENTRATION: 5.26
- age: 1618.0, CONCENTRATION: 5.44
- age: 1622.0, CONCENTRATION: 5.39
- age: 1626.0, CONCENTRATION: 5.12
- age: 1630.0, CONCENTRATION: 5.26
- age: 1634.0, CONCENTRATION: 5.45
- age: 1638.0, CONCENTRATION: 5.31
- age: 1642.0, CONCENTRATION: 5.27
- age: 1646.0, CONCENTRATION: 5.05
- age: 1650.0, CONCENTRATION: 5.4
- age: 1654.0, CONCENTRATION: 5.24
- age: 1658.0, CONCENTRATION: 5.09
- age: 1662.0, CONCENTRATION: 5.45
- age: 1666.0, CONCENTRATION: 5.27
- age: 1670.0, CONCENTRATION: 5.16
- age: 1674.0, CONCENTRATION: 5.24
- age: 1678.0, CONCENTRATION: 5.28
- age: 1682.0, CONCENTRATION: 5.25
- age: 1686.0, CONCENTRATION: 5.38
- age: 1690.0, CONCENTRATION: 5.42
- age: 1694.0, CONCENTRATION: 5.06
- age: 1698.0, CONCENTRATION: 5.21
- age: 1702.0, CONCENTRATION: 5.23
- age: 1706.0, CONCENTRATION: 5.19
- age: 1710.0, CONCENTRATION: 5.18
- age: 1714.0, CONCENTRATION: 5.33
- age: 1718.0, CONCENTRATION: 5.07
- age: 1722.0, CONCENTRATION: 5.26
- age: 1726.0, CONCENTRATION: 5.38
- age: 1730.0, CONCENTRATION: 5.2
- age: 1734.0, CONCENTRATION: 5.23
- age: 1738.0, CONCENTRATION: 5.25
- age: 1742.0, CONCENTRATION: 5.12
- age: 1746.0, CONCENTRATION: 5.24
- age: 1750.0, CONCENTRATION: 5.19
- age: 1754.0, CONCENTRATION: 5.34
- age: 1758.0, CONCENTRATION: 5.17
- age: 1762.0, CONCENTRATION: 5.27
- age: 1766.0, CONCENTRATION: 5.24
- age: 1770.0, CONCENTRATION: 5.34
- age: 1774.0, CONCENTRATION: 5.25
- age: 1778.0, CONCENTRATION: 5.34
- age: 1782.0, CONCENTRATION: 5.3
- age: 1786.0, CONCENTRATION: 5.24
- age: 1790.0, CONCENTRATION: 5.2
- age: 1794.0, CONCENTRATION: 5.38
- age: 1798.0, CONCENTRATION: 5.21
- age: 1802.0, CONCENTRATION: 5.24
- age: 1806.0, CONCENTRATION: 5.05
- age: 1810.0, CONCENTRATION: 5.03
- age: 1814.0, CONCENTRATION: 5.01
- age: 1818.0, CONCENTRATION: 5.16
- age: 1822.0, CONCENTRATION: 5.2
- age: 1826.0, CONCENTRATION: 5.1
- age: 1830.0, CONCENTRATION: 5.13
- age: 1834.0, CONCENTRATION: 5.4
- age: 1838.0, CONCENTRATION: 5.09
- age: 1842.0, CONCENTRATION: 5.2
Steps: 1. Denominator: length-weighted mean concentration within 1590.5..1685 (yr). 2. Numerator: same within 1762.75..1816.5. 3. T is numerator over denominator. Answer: 1.0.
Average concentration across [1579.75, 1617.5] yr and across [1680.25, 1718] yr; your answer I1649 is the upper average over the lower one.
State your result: 1.2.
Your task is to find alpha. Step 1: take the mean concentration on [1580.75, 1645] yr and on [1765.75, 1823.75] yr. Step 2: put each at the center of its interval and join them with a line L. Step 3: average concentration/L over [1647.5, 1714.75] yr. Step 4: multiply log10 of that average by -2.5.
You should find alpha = -0.06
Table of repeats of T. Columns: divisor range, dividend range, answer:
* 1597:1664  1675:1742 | 1.02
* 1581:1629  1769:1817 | 1.11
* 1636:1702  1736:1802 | 1.00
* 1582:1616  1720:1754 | 1.18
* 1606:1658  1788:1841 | 0.98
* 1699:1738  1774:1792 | 1.01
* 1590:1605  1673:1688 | 1.51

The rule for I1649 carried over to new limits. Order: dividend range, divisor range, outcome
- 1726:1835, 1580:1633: 1.10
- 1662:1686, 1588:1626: 1.17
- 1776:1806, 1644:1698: 1.00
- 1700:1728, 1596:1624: 1.08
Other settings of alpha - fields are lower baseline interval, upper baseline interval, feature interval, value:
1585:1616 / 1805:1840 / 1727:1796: -0.07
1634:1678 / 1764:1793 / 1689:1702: 0.01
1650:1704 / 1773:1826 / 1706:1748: 0.00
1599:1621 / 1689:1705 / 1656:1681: -0.02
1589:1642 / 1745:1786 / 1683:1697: -0.06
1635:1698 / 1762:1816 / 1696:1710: 0.01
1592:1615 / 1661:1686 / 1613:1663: -0.12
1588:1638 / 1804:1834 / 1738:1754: -0.05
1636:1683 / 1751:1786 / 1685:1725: 0.01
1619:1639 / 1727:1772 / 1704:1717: 0.01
